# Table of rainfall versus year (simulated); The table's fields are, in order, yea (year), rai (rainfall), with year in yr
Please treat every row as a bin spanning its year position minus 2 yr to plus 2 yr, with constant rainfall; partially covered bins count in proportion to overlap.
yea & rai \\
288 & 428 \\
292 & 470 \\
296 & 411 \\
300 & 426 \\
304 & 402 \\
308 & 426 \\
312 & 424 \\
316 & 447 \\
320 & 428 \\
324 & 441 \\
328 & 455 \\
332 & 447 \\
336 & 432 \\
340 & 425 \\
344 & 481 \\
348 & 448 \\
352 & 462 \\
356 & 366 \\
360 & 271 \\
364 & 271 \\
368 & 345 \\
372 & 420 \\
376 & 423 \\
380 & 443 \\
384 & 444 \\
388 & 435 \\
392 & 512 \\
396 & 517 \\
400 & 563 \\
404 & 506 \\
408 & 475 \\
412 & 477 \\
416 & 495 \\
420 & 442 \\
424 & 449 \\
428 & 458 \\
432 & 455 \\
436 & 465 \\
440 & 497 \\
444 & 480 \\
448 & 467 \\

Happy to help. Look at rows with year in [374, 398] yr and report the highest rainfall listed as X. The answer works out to 517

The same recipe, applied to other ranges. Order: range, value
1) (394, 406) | 563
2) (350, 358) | 462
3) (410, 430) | 495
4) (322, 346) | 481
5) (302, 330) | 455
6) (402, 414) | 506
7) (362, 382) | 443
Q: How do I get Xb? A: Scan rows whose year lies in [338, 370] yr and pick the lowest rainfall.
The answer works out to 271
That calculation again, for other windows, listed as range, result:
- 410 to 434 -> 442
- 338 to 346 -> 425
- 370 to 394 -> 420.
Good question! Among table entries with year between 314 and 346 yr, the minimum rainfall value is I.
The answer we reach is 425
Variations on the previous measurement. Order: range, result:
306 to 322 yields 424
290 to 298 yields 411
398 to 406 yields 506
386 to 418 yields 435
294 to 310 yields 402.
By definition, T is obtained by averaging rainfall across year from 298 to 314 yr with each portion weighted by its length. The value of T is 420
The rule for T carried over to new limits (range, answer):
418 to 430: 450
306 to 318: 432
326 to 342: 440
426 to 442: 469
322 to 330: 448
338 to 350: 451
